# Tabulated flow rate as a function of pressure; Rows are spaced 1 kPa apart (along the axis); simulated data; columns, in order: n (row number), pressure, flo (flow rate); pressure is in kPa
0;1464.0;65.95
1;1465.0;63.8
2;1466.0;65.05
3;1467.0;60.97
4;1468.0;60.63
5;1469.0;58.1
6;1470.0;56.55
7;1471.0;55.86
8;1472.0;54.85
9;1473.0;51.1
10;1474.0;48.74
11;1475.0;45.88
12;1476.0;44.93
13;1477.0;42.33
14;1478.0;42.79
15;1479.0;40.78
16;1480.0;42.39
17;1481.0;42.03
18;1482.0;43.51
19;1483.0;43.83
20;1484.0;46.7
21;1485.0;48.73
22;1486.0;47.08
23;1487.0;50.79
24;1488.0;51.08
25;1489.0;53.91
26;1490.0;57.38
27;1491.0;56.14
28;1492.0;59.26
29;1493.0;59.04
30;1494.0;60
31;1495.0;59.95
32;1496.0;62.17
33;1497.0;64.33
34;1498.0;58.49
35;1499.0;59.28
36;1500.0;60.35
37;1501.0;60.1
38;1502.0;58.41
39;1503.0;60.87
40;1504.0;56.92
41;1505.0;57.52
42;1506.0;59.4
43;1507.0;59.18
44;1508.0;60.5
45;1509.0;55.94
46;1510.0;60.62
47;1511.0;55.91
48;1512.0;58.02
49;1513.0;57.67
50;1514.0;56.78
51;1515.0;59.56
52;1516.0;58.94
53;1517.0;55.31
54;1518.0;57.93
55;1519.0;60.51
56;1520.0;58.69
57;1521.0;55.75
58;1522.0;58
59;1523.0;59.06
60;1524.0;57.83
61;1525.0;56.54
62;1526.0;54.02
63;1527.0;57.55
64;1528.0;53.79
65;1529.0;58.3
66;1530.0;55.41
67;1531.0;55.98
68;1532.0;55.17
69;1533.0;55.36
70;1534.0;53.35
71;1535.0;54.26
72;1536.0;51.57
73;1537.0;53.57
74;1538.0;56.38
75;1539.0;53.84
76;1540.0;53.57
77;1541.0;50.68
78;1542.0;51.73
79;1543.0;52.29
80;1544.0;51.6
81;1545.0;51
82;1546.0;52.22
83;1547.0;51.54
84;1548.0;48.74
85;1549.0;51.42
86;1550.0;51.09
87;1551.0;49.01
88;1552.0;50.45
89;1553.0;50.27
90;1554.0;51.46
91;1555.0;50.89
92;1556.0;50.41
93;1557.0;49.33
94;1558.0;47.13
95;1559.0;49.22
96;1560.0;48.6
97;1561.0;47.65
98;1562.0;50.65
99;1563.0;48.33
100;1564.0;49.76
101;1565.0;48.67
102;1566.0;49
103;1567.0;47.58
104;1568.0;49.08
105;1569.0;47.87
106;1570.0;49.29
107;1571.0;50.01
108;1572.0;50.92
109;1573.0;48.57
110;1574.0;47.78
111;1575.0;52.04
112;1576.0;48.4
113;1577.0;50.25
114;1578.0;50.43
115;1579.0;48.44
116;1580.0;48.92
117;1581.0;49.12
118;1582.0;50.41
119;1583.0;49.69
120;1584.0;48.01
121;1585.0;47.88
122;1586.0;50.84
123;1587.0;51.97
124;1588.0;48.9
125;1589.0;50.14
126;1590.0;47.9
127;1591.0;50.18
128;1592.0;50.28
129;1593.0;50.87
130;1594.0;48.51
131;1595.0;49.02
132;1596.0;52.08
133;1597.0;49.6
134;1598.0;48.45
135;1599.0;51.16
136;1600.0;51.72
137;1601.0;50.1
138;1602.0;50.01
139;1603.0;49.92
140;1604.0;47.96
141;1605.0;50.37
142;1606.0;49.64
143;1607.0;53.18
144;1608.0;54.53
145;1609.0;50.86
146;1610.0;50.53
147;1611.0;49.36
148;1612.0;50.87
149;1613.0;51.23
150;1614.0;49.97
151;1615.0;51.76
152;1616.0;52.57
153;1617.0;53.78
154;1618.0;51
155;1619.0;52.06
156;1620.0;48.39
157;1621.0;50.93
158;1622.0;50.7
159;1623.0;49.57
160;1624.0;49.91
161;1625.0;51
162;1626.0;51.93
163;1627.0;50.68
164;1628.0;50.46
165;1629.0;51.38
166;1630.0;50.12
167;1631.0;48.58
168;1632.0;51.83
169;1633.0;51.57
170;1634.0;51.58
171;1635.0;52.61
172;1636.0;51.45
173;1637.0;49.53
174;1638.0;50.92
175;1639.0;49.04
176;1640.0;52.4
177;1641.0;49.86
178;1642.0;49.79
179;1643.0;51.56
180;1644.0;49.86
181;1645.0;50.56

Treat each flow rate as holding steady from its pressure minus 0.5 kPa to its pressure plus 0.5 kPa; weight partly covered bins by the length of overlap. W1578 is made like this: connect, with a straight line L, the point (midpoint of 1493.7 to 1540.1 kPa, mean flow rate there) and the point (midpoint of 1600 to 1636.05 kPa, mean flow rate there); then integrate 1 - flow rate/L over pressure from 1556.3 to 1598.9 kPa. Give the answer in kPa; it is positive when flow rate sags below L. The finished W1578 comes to 3.3 kPa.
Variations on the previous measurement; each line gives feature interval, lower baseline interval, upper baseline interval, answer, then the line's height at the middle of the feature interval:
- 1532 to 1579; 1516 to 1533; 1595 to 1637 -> 3.6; 54.8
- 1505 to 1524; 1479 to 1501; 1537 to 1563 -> -2.1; 52.4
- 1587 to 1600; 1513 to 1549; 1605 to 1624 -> 0.5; 52.1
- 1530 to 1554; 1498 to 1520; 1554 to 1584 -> 0.5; 53.5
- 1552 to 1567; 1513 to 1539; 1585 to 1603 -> 1.1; 53.2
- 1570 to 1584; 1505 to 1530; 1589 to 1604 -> 0.6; 51.8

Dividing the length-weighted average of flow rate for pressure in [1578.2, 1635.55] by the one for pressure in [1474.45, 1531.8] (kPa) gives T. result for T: 0.9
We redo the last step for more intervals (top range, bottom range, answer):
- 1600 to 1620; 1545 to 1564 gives 1.02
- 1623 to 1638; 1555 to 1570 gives 1.04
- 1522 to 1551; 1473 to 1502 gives 1.04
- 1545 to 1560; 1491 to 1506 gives 0.84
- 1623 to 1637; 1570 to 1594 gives 1.03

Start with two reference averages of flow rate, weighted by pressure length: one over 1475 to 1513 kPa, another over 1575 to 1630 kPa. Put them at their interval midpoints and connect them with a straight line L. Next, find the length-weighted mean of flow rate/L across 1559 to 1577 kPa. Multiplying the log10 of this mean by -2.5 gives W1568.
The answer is 0.05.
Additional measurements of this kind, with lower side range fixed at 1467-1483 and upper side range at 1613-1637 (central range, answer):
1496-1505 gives -0.211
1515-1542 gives -0.127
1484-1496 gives -0.119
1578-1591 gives 0.022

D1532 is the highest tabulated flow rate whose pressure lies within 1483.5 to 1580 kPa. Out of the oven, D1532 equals 64.33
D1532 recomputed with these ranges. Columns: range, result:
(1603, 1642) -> 54.53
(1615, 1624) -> 53.78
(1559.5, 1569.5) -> 50.65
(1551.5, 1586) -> 52.04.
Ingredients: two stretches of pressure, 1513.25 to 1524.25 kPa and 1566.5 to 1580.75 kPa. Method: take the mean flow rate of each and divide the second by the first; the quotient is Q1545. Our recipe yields 0.85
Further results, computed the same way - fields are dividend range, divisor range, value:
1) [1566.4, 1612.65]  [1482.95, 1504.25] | 0.88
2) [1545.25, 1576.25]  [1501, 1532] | 0.86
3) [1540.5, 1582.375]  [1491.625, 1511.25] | 0.84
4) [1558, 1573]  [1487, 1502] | 0.84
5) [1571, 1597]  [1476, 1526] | 0.90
